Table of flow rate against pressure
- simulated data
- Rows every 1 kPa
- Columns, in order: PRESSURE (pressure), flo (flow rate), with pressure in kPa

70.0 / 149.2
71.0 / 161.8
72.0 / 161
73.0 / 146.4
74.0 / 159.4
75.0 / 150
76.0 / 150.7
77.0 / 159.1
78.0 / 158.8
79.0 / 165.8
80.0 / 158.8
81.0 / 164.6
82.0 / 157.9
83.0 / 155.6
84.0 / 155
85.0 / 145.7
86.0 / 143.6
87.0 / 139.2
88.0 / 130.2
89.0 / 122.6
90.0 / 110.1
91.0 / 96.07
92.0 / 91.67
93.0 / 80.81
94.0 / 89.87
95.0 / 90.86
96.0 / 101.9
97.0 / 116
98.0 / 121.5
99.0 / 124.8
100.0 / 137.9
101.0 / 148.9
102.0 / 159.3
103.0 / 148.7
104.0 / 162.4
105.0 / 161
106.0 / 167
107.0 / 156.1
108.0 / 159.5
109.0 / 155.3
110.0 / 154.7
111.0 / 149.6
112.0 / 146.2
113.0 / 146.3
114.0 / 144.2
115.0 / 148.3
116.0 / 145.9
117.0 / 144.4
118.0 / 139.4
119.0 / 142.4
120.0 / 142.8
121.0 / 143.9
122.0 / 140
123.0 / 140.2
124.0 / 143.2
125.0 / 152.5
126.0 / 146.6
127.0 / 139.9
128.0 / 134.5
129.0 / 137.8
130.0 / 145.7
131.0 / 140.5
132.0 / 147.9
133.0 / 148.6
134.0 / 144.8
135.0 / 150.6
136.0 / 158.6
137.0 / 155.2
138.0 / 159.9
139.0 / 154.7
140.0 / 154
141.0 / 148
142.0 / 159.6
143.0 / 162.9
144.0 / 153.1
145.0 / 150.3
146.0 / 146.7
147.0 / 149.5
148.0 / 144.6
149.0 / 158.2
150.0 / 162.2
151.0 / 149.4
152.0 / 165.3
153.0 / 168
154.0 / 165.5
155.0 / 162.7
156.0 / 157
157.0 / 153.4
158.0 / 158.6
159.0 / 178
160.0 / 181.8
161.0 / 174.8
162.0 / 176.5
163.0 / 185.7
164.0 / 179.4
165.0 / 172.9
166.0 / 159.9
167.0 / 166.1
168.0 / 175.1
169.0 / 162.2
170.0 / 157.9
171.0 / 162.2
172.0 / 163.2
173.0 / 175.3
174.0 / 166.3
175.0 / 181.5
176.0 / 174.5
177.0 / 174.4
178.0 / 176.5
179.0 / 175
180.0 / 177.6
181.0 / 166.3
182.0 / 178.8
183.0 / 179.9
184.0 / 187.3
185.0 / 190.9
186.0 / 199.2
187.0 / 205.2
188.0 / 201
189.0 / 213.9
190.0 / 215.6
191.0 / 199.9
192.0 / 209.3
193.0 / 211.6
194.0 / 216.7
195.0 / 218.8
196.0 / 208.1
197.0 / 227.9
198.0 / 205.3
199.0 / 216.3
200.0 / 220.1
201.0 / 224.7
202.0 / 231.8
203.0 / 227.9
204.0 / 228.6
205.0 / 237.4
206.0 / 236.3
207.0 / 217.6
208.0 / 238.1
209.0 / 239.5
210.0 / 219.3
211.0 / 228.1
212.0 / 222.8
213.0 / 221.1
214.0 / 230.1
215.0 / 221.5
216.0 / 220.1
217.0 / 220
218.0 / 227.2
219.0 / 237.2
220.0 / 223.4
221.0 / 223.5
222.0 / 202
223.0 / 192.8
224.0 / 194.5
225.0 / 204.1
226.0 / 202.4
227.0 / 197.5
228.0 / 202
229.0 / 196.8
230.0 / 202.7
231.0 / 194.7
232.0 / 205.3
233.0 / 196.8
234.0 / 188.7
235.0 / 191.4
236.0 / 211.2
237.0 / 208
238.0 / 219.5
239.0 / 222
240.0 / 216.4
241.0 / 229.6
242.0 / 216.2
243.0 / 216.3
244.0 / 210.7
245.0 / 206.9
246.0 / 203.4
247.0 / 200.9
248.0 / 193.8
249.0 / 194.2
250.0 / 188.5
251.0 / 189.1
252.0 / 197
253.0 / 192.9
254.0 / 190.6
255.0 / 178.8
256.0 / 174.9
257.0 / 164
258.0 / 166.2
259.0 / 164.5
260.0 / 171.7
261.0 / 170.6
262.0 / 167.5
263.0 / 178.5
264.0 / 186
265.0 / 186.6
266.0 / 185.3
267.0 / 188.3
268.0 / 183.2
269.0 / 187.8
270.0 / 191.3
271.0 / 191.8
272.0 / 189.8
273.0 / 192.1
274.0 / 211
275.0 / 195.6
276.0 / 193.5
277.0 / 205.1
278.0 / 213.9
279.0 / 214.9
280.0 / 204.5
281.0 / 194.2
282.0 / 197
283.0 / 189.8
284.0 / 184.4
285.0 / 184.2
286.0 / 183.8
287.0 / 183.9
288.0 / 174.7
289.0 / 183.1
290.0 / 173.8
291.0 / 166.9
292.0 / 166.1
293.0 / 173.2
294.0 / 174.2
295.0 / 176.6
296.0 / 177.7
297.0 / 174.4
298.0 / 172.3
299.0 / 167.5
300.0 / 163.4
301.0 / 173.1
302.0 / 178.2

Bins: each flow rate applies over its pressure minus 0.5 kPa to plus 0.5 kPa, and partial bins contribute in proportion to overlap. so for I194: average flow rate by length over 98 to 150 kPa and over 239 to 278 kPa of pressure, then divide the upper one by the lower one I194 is 1.3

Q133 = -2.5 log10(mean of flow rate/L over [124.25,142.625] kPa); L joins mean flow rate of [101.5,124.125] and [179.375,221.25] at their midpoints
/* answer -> 0.112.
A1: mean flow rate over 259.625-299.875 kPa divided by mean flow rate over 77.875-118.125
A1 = 1.3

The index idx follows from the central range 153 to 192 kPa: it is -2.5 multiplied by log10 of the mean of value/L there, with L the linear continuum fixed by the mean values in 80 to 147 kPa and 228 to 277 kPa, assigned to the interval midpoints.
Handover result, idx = -0.08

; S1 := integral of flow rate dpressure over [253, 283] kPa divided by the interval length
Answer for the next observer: 188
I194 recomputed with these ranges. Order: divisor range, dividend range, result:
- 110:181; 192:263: 1.32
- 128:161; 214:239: 1.34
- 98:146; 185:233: 1.45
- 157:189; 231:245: 1.19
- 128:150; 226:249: 1.36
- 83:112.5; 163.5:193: 1.36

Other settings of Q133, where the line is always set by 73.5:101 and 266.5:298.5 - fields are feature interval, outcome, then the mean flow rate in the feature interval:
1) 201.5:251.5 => -0.236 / 213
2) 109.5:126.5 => -0.030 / 145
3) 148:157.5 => -0.058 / 159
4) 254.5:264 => 0.057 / 172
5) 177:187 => -0.145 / 182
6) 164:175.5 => -0.082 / 168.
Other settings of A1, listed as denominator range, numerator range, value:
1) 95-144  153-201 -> 1.26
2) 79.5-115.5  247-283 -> 1.37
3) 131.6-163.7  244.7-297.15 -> 1.17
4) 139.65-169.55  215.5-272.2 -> 1.21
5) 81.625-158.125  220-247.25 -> 1.43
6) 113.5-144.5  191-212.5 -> 1.51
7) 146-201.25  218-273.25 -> 1.08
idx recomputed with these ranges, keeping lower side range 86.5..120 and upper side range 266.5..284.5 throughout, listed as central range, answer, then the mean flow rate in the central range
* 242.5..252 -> -0.08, 200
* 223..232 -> -0.12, 199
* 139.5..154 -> -0.04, 155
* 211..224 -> -0.24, 219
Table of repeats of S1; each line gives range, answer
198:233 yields 217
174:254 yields 207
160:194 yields 182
